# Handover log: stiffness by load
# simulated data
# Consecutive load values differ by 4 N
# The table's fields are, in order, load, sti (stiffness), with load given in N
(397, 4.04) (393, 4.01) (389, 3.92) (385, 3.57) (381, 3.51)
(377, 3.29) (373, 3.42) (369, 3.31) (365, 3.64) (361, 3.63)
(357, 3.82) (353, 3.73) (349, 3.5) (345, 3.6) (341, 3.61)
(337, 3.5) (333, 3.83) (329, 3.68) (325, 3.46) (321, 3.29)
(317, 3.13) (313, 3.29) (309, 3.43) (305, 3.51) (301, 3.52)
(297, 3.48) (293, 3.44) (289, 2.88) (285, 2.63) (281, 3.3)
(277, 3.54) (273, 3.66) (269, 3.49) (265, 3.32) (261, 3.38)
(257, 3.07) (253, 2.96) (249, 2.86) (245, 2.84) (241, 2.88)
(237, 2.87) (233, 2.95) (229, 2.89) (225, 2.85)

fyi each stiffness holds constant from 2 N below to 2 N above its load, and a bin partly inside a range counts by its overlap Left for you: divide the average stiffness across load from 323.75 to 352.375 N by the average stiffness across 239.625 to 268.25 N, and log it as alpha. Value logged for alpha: 1.18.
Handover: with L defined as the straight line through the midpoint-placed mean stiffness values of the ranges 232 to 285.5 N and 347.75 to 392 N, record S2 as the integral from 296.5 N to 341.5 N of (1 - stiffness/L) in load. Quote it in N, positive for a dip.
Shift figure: -1.2 N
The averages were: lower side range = 3.14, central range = 3.47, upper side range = 3.59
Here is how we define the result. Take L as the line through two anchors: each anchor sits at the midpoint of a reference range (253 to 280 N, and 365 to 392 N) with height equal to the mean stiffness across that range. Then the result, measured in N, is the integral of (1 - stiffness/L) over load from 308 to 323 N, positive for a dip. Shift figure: 0.7 N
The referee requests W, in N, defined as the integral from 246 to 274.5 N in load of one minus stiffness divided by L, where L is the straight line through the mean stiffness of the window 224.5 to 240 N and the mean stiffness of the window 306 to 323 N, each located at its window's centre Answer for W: -1.8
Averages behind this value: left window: 2.89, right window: 3.3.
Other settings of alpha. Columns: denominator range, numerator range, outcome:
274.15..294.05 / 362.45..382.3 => 1.09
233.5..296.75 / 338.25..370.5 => 1.15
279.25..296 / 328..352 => 1.17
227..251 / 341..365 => 1.27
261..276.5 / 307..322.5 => 0.94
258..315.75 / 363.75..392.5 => 1.06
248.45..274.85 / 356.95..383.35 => 1.07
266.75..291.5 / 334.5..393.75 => 1.11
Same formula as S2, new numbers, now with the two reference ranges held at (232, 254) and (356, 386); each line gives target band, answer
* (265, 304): -3.1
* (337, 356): -1.2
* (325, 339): -1.3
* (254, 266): -1.0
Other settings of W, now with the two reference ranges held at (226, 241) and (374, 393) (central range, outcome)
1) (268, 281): -1.8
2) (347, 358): -0.7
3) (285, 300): -0.1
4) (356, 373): -0.2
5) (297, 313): -1.1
